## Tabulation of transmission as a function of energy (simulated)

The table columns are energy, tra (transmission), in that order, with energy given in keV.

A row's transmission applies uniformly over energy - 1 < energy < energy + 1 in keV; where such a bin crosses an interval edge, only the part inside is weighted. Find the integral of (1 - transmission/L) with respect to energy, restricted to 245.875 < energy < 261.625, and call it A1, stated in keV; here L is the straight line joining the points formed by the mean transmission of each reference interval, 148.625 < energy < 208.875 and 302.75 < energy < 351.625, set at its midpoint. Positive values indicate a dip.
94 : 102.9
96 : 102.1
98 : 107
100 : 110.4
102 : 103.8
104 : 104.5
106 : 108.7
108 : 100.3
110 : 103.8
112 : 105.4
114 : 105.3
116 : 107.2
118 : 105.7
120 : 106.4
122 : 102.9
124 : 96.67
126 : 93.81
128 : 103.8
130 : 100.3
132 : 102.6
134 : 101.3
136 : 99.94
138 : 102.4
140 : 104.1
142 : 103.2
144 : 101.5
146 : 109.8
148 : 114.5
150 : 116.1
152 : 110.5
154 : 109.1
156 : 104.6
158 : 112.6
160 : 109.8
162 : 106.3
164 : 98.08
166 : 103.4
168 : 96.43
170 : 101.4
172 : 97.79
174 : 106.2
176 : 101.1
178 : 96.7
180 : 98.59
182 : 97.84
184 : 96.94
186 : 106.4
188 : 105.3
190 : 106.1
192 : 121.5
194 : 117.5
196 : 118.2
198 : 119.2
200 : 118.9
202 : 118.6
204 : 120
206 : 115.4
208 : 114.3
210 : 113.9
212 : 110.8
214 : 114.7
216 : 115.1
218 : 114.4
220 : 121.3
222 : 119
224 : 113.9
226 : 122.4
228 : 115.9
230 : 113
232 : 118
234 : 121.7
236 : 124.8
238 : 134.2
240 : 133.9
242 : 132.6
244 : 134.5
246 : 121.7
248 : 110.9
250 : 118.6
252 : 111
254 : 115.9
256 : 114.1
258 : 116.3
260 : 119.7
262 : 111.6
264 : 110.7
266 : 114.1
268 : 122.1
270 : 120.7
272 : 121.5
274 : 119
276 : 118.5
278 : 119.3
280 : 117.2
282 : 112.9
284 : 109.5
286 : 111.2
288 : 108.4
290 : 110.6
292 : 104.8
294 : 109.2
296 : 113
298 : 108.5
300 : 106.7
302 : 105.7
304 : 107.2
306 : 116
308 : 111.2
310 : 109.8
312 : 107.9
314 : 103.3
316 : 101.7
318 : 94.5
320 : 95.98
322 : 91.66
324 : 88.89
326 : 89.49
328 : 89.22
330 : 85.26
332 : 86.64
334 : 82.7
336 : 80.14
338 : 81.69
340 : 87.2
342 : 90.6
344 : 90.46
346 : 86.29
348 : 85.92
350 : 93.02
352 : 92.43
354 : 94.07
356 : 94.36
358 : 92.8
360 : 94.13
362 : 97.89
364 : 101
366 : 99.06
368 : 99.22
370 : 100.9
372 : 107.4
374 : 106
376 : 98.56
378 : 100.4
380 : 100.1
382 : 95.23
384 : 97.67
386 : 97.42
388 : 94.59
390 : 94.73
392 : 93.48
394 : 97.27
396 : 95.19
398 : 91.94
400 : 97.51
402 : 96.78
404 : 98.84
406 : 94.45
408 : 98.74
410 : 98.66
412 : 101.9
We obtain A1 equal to -2.3 keV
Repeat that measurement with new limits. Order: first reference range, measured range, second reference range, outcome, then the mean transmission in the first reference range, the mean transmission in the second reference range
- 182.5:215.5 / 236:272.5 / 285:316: -3.1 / 113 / 109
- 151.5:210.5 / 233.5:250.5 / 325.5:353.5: -4.4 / 108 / 87.3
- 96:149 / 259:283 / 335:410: -4.5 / 104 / 95.1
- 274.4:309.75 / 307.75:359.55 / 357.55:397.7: 6.2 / 111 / 98.1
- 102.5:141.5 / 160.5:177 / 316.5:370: -0.2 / 103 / 91.2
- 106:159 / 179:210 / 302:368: -3.1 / 105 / 94.7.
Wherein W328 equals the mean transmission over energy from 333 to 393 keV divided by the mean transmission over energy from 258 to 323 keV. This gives 0.9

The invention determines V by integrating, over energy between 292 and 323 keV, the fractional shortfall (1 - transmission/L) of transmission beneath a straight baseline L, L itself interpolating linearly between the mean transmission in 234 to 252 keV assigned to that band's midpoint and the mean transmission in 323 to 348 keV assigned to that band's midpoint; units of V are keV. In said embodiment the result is -2.3 keV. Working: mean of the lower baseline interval 125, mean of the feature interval 105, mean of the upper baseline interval 86.5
